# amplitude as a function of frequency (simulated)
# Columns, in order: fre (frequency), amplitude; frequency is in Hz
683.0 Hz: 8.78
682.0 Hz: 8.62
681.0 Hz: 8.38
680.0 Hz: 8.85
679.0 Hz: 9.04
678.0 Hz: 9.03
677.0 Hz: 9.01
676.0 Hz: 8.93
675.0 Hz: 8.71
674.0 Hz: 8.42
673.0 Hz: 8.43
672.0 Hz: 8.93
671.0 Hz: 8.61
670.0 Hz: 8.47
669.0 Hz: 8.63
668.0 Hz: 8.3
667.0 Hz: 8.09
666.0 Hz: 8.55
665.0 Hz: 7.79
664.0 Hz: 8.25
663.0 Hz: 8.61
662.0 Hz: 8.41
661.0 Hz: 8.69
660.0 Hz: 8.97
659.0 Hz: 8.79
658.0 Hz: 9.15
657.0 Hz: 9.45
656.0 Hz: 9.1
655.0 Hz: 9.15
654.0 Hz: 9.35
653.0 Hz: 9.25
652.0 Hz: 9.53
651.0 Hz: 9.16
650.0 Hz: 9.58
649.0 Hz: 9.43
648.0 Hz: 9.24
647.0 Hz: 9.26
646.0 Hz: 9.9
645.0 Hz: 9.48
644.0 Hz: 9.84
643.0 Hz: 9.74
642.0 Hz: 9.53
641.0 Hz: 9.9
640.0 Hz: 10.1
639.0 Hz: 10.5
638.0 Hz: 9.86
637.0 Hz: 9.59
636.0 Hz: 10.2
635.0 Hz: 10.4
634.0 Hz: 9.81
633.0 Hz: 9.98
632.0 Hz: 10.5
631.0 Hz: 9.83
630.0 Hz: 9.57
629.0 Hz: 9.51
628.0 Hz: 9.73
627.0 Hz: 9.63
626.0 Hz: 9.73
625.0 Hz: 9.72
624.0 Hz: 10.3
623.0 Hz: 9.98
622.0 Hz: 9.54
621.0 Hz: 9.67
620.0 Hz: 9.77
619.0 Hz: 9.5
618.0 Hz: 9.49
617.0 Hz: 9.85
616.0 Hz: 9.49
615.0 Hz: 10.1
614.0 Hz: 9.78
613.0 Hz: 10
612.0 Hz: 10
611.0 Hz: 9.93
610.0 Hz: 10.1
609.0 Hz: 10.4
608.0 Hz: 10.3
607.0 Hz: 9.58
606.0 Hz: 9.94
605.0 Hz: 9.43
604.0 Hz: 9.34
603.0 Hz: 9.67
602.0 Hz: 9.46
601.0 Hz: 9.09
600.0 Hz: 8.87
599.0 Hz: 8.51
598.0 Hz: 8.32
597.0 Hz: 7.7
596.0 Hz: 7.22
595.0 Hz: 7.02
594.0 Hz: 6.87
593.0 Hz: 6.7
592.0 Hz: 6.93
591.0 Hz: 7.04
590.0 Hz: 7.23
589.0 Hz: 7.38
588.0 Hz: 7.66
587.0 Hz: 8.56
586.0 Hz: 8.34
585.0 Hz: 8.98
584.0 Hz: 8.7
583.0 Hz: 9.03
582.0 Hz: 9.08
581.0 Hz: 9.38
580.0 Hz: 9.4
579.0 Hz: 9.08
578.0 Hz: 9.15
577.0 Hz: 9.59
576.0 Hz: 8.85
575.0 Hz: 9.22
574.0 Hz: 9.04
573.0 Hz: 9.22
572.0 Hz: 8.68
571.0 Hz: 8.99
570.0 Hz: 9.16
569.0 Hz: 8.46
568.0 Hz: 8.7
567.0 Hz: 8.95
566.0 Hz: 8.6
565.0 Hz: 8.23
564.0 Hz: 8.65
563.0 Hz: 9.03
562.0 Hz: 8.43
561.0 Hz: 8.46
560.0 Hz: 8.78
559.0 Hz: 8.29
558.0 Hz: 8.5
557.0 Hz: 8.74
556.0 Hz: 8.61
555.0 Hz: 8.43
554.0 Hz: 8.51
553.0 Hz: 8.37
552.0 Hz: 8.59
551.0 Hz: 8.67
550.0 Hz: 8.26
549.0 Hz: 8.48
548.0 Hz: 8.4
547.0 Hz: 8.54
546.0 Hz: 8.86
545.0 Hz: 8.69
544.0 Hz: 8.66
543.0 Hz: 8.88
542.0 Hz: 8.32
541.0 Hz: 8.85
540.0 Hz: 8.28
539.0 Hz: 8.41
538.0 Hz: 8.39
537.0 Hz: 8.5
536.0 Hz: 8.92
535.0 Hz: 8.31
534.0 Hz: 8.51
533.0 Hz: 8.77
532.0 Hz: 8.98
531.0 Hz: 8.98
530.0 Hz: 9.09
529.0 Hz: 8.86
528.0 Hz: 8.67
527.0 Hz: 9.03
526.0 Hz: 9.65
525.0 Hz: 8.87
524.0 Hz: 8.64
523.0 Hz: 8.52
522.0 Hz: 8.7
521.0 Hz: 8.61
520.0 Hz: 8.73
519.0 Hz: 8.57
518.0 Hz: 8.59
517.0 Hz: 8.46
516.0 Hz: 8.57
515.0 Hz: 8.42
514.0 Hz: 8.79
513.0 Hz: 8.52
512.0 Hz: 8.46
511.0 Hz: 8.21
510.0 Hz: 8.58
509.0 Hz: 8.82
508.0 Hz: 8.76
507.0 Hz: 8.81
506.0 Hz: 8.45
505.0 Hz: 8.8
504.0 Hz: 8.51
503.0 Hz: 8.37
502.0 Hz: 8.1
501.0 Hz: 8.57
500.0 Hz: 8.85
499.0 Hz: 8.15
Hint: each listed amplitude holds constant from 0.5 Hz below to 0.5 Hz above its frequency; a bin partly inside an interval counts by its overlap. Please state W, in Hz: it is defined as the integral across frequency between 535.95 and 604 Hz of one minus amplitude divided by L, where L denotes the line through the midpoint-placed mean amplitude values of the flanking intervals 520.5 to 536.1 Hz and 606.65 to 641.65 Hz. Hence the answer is 5.5 Hz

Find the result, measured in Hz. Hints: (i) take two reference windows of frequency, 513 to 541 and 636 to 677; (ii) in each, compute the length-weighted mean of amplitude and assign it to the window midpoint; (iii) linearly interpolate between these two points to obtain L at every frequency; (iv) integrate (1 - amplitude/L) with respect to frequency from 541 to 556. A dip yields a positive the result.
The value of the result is 0.4 Hz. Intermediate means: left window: 8.7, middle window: 8.56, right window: 9.1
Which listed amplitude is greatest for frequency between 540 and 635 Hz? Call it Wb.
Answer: 10.5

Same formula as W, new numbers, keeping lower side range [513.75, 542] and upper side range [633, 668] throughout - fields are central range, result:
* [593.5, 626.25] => -0.9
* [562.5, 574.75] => 0.1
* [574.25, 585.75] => -0.2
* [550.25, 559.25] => 0.3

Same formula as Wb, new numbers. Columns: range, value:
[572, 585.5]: 9.59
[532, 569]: 9.03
